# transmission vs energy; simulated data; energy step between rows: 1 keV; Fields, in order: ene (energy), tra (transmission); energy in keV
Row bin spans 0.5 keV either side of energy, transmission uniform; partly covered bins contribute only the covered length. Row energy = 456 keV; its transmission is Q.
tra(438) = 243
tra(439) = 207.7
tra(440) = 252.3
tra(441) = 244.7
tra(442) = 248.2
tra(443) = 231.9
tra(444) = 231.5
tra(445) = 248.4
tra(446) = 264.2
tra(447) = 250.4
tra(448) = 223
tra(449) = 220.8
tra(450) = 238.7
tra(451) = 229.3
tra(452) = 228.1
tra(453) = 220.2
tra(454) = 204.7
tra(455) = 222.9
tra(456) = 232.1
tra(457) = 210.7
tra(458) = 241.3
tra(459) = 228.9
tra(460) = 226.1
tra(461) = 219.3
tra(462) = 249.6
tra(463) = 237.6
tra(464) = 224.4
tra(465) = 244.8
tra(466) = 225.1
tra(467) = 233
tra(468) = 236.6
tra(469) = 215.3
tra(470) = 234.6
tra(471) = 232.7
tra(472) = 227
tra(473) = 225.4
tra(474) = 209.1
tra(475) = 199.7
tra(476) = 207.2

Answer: 232.1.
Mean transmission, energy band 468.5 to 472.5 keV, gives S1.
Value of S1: 227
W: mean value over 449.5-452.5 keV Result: 232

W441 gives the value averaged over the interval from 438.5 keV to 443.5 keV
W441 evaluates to 237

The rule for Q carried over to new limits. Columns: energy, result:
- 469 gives 215.3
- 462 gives 249.6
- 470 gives 234.6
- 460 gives 226.1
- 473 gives 225.4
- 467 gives 233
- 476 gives 207.2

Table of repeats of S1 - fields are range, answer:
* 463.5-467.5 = 232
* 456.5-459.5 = 227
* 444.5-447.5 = 254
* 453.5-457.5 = 218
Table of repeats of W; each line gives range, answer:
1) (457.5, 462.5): 233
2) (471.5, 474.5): 220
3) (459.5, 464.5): 231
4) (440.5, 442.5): 246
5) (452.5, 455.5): 216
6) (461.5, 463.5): 244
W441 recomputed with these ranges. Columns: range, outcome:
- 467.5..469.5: 226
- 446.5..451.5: 232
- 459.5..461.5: 223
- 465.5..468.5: 232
